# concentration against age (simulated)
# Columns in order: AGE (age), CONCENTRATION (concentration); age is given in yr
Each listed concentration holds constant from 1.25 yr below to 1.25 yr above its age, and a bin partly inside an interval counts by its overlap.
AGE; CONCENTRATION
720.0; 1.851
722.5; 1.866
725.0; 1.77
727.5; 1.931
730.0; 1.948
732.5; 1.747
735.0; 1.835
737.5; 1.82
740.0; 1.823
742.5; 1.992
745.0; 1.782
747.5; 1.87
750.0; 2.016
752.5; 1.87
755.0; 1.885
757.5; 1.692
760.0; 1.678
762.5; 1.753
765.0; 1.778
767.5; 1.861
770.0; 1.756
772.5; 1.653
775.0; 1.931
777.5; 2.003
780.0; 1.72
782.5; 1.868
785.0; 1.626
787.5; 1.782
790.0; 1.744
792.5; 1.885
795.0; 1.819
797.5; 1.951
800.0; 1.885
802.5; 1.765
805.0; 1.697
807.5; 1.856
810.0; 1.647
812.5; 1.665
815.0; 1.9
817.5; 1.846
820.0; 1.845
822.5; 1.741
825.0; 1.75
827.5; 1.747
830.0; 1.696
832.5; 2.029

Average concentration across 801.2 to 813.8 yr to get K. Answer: 1.73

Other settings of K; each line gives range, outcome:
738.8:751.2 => 1.9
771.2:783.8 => 1.83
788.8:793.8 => 1.82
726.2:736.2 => 1.86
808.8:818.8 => 1.77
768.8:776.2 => 1.78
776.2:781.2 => 1.86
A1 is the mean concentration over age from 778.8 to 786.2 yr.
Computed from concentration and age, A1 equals 1.74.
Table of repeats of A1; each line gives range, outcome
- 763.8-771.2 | 1.8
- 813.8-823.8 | 1.83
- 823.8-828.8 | 1.75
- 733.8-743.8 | 1.87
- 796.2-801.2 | 1.92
